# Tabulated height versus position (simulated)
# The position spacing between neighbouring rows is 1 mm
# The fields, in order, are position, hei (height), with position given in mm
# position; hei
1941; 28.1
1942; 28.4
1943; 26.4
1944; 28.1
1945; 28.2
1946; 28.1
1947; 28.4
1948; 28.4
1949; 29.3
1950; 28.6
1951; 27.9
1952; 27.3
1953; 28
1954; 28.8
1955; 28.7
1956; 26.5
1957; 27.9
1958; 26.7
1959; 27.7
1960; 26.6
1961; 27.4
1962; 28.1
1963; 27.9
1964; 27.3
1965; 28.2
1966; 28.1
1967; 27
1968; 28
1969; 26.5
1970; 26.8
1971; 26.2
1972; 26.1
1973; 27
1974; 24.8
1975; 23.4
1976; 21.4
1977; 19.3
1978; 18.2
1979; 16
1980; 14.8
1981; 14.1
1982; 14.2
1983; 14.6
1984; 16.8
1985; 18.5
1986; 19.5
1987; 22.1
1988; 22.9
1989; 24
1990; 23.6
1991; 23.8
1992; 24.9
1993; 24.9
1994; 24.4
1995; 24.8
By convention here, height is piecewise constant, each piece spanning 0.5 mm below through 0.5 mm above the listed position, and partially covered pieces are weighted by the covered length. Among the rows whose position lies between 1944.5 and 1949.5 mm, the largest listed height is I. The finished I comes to 29.3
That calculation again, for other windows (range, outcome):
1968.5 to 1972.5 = 26.8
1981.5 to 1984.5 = 16.8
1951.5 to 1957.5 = 28.8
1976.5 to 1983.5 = 19.3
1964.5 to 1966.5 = 28.2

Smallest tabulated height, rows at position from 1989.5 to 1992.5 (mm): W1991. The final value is 23.6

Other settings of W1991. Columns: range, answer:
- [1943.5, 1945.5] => 28.1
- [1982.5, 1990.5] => 14.6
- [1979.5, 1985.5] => 14.1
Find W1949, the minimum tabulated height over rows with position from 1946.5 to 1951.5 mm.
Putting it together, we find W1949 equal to 27.9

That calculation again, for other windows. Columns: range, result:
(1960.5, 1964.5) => 27.3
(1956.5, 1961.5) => 26.6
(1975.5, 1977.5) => 19.3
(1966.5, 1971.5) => 26.2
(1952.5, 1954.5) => 28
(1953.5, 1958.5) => 26.5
